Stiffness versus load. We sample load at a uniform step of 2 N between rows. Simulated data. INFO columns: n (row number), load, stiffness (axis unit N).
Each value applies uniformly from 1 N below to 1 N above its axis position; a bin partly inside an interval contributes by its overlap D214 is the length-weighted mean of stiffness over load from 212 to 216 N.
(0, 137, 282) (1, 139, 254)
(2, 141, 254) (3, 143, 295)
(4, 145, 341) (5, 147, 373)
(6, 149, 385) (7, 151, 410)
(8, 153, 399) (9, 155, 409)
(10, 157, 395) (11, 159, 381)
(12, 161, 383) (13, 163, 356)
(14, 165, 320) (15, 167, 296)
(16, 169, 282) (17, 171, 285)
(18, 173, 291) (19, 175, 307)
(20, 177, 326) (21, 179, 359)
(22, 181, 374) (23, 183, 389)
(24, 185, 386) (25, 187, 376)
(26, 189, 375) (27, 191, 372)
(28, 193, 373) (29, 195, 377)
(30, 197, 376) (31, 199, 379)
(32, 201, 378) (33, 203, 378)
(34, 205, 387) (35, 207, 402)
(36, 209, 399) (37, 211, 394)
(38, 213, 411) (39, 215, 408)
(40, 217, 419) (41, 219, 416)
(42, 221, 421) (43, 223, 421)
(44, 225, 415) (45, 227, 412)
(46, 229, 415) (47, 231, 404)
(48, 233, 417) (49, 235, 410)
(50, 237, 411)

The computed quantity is 410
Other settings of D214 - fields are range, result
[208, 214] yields 401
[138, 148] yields 303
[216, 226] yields 418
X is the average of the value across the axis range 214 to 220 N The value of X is 414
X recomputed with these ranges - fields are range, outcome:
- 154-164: 385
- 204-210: 396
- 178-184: 374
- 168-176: 291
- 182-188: 384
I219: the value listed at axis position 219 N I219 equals 416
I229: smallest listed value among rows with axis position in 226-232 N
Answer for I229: 404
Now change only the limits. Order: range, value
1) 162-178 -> 282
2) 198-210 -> 378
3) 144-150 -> 341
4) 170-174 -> 285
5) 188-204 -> 372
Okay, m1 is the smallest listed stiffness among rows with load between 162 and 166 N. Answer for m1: 320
